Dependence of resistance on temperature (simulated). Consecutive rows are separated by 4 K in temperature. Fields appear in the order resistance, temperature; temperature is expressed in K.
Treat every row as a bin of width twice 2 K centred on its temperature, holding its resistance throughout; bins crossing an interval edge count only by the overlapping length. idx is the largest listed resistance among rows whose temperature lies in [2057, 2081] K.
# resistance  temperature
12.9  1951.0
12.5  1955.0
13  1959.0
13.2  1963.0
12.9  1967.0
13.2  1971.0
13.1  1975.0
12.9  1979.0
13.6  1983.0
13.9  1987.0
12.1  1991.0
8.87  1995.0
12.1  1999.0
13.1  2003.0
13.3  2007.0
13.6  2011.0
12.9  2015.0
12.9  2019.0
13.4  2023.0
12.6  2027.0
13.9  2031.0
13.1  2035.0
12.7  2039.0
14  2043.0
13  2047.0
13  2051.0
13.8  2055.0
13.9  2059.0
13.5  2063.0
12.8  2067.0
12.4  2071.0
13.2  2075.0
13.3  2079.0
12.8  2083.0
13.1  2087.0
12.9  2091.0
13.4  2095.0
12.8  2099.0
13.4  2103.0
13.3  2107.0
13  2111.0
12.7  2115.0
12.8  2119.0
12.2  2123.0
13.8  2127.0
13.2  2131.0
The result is 13.9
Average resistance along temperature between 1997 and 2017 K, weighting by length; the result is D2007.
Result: 13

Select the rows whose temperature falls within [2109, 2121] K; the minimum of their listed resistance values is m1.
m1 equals 12.7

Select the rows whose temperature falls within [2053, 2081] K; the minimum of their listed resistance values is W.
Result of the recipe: 12.4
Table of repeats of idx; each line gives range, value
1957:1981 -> 13.2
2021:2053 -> 14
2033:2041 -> 13.1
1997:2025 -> 13.6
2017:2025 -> 13.4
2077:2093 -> 13.3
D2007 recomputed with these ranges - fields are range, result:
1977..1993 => 13.1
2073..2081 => 13.2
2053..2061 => 13.9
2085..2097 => 13.1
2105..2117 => 13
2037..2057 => 13.3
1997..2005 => 12.6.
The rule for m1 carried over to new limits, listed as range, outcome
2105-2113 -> 13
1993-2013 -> 8.87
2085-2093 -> 12.9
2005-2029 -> 12.6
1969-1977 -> 13.1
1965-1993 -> 12.1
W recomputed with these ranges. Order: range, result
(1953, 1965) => 12.5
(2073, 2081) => 13.2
